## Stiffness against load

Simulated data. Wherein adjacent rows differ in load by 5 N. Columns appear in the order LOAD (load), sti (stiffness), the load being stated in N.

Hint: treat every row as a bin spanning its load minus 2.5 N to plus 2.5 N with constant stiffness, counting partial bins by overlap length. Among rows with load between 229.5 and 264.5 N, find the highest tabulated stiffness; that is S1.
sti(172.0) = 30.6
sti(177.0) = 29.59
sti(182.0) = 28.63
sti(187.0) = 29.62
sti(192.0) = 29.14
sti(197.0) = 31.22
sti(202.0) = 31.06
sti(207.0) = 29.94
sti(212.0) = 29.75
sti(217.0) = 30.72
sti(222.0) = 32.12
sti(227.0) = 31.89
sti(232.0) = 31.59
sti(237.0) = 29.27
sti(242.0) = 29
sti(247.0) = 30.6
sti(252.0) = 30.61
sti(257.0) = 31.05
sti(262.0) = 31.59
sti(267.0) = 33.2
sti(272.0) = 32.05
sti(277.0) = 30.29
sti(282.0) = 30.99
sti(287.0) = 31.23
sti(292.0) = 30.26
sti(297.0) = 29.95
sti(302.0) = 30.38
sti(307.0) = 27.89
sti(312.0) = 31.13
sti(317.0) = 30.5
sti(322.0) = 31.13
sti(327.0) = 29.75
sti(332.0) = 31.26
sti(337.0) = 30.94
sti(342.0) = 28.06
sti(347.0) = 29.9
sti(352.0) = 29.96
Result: 31.59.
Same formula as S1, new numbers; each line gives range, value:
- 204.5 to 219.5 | 30.72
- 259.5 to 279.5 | 33.2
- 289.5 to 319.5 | 31.13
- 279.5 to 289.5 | 31.23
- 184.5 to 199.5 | 31.22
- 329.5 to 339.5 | 31.26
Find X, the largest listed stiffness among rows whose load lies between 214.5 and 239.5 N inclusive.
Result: 32.12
